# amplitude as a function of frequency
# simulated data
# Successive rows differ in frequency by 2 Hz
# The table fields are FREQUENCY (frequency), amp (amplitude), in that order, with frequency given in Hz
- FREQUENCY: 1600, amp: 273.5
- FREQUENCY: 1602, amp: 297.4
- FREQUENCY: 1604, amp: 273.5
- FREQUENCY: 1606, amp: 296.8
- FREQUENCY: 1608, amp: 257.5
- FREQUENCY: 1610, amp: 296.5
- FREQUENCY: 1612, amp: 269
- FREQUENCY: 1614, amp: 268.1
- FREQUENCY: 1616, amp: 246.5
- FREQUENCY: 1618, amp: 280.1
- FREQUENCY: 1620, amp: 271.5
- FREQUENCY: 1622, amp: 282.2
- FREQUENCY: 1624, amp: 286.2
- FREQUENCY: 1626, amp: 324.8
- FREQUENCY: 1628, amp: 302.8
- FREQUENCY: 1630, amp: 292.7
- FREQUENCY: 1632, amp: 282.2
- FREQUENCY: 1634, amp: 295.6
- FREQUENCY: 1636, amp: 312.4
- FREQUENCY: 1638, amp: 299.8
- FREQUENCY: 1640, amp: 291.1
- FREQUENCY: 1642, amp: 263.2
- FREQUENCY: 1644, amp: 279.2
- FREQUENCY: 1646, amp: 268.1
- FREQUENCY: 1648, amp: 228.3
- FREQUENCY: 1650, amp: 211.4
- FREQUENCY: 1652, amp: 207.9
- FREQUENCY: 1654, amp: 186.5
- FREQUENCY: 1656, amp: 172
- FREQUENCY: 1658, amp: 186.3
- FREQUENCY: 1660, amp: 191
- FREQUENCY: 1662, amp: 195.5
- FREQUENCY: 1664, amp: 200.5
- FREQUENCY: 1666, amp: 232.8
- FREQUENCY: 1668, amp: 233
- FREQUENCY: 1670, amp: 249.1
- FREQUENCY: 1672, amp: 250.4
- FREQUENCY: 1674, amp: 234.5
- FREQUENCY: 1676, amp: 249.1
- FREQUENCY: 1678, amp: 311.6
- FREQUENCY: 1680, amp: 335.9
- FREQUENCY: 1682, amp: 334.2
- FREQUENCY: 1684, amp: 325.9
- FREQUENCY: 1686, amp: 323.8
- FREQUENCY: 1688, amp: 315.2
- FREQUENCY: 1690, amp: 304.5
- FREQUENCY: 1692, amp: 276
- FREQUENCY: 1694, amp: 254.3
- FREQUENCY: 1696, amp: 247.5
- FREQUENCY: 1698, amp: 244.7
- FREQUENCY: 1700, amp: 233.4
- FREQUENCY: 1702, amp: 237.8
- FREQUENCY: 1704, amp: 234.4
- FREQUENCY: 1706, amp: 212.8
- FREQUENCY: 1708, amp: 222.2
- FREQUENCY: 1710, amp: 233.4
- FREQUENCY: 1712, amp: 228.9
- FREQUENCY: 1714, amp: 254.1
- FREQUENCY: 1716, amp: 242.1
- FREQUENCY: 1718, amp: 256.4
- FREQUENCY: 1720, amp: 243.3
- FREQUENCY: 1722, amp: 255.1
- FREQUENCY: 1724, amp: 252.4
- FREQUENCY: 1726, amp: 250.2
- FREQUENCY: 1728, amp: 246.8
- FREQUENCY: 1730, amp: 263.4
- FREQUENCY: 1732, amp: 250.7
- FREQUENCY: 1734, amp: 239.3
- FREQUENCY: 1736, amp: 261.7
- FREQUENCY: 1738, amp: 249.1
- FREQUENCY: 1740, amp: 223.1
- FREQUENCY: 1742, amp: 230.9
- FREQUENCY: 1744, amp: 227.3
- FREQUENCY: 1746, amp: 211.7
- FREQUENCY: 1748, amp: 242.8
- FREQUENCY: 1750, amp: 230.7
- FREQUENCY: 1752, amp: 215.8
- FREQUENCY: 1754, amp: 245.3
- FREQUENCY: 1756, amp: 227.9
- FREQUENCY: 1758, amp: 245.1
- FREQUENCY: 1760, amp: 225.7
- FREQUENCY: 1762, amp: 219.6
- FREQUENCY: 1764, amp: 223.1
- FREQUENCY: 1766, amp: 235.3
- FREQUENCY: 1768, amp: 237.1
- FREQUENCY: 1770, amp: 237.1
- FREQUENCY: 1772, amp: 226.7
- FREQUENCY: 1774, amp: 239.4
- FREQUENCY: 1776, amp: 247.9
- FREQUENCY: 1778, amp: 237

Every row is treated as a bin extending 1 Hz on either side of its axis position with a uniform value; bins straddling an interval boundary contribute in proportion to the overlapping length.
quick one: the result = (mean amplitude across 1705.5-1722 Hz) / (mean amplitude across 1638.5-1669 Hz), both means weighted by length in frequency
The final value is 1.06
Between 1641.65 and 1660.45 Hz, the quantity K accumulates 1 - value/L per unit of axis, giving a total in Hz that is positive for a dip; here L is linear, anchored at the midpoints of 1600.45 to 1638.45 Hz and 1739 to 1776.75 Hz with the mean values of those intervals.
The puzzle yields 3.77 Hz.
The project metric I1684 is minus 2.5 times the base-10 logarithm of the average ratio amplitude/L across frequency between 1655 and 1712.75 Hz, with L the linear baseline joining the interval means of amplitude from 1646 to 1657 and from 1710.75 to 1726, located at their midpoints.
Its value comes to -0.11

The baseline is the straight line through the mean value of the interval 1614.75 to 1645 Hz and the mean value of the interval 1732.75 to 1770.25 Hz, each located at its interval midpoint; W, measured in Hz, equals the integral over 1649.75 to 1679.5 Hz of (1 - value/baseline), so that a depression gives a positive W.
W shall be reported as 5.3 Hz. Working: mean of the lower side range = 287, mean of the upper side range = 233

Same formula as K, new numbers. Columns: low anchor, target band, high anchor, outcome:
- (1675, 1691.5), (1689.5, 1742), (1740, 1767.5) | 5.1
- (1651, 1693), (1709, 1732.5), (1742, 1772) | -0.8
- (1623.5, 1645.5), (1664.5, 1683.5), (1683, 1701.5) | 0.9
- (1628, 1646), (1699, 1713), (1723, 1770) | 1.5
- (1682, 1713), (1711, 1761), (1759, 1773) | 0.6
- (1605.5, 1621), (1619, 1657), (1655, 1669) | -4.6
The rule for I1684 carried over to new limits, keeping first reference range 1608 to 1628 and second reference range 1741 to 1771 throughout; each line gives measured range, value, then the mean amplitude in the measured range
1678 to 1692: -0.238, 319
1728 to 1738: -0.061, 253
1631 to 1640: -0.086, 297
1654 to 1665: 0.370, 189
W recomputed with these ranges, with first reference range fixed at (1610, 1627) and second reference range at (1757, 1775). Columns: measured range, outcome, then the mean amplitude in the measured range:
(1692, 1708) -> 0.9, 239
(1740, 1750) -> 0.5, 228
